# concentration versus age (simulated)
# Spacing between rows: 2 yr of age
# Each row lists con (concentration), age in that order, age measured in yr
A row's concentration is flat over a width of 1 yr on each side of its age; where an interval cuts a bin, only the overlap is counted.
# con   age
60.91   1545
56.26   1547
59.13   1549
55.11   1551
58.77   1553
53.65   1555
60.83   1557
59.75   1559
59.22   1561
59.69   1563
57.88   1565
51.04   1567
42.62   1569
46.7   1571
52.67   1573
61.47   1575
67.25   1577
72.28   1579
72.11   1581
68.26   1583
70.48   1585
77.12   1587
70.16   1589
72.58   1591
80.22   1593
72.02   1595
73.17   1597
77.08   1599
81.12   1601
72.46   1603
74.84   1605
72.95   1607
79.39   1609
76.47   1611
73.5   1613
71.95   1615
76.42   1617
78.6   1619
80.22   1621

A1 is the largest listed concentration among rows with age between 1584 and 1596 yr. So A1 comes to 80.22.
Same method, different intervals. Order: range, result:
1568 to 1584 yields 72.28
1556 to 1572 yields 60.83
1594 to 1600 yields 77.08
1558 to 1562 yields 59.75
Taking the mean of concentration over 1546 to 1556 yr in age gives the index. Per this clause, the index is 56.6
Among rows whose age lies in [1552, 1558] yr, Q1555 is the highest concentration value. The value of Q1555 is 60.83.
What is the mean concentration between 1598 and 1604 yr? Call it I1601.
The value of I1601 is 76.9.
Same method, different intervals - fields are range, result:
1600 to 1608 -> 75.3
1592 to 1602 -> 76.7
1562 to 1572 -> 51.6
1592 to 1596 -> 76.1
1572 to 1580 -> 63.4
